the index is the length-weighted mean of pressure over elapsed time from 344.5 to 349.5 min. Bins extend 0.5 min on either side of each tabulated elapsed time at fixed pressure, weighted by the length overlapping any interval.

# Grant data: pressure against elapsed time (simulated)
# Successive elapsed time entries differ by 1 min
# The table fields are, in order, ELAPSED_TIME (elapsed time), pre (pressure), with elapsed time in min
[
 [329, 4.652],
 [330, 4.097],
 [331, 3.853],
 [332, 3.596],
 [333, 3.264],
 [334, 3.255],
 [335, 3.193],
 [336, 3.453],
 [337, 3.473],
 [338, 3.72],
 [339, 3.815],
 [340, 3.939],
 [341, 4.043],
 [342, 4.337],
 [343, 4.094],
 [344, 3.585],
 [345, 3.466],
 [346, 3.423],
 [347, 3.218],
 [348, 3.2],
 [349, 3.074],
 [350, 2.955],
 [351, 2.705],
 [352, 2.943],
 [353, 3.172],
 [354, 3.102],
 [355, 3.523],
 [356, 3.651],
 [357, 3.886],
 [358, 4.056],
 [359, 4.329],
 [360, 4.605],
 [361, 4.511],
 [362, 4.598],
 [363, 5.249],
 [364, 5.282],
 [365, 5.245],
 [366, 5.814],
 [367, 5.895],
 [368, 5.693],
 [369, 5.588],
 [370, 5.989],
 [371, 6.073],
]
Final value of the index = 3.28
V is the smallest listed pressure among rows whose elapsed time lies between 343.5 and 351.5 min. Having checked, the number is 2.705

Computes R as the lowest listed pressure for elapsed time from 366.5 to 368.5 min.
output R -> 5.693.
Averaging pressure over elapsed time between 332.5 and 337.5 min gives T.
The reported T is 3.33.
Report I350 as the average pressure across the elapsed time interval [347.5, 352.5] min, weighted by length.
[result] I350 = 2.98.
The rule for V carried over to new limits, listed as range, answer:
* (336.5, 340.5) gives 3.473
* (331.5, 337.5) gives 3.193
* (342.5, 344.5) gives 3.585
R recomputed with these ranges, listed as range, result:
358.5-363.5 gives 4.329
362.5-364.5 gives 5.249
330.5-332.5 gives 3.596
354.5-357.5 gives 3.523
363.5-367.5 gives 5.245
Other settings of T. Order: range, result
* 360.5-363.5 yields 4.79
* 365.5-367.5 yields 5.85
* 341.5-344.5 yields 4.01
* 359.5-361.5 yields 4.56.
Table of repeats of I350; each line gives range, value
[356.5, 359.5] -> 4.09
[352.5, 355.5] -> 3.27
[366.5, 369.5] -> 5.73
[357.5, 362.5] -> 4.42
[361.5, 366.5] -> 5.24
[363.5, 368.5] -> 5.59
